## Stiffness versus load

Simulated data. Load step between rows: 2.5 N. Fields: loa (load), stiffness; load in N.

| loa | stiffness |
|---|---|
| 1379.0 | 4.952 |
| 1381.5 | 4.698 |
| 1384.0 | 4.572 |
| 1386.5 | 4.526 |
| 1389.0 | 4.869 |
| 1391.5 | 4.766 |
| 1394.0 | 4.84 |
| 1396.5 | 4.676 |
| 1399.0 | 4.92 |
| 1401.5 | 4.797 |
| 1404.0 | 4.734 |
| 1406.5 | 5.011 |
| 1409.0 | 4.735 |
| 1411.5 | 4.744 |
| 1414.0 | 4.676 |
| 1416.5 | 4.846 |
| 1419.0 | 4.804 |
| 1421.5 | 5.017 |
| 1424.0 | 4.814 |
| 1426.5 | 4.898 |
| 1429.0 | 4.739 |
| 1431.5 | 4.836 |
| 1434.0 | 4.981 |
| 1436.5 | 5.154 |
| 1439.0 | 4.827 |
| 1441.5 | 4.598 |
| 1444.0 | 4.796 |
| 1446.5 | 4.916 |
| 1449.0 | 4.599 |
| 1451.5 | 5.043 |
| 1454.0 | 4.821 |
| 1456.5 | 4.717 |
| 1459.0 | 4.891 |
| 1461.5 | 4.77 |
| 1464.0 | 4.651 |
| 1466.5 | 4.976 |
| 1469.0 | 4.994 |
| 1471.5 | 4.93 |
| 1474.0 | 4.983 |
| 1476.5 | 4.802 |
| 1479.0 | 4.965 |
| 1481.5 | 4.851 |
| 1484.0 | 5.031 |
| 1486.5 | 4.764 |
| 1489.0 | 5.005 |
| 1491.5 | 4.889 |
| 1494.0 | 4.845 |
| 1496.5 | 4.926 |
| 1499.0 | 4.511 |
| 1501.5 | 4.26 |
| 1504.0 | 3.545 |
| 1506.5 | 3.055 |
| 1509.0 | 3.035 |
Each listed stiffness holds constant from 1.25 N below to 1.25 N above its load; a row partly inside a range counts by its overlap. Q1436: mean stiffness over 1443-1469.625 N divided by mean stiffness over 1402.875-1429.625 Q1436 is 1.00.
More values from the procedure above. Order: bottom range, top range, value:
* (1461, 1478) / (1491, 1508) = 0.87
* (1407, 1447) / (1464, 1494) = 1.02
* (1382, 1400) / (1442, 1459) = 1.02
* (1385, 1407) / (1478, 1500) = 1.02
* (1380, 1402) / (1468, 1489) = 1.04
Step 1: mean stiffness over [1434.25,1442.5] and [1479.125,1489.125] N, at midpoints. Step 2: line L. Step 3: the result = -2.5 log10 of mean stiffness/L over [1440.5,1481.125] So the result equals 0.012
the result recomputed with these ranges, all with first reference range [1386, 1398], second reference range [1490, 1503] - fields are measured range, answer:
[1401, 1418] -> -0.01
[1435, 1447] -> -0.03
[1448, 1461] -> -0.03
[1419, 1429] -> -0.03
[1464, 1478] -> -0.05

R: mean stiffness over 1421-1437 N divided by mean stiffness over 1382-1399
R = 1.04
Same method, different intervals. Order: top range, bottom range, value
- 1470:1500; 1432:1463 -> 1.01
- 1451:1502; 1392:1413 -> 1.01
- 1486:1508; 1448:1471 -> 0.91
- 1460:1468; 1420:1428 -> 0.98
